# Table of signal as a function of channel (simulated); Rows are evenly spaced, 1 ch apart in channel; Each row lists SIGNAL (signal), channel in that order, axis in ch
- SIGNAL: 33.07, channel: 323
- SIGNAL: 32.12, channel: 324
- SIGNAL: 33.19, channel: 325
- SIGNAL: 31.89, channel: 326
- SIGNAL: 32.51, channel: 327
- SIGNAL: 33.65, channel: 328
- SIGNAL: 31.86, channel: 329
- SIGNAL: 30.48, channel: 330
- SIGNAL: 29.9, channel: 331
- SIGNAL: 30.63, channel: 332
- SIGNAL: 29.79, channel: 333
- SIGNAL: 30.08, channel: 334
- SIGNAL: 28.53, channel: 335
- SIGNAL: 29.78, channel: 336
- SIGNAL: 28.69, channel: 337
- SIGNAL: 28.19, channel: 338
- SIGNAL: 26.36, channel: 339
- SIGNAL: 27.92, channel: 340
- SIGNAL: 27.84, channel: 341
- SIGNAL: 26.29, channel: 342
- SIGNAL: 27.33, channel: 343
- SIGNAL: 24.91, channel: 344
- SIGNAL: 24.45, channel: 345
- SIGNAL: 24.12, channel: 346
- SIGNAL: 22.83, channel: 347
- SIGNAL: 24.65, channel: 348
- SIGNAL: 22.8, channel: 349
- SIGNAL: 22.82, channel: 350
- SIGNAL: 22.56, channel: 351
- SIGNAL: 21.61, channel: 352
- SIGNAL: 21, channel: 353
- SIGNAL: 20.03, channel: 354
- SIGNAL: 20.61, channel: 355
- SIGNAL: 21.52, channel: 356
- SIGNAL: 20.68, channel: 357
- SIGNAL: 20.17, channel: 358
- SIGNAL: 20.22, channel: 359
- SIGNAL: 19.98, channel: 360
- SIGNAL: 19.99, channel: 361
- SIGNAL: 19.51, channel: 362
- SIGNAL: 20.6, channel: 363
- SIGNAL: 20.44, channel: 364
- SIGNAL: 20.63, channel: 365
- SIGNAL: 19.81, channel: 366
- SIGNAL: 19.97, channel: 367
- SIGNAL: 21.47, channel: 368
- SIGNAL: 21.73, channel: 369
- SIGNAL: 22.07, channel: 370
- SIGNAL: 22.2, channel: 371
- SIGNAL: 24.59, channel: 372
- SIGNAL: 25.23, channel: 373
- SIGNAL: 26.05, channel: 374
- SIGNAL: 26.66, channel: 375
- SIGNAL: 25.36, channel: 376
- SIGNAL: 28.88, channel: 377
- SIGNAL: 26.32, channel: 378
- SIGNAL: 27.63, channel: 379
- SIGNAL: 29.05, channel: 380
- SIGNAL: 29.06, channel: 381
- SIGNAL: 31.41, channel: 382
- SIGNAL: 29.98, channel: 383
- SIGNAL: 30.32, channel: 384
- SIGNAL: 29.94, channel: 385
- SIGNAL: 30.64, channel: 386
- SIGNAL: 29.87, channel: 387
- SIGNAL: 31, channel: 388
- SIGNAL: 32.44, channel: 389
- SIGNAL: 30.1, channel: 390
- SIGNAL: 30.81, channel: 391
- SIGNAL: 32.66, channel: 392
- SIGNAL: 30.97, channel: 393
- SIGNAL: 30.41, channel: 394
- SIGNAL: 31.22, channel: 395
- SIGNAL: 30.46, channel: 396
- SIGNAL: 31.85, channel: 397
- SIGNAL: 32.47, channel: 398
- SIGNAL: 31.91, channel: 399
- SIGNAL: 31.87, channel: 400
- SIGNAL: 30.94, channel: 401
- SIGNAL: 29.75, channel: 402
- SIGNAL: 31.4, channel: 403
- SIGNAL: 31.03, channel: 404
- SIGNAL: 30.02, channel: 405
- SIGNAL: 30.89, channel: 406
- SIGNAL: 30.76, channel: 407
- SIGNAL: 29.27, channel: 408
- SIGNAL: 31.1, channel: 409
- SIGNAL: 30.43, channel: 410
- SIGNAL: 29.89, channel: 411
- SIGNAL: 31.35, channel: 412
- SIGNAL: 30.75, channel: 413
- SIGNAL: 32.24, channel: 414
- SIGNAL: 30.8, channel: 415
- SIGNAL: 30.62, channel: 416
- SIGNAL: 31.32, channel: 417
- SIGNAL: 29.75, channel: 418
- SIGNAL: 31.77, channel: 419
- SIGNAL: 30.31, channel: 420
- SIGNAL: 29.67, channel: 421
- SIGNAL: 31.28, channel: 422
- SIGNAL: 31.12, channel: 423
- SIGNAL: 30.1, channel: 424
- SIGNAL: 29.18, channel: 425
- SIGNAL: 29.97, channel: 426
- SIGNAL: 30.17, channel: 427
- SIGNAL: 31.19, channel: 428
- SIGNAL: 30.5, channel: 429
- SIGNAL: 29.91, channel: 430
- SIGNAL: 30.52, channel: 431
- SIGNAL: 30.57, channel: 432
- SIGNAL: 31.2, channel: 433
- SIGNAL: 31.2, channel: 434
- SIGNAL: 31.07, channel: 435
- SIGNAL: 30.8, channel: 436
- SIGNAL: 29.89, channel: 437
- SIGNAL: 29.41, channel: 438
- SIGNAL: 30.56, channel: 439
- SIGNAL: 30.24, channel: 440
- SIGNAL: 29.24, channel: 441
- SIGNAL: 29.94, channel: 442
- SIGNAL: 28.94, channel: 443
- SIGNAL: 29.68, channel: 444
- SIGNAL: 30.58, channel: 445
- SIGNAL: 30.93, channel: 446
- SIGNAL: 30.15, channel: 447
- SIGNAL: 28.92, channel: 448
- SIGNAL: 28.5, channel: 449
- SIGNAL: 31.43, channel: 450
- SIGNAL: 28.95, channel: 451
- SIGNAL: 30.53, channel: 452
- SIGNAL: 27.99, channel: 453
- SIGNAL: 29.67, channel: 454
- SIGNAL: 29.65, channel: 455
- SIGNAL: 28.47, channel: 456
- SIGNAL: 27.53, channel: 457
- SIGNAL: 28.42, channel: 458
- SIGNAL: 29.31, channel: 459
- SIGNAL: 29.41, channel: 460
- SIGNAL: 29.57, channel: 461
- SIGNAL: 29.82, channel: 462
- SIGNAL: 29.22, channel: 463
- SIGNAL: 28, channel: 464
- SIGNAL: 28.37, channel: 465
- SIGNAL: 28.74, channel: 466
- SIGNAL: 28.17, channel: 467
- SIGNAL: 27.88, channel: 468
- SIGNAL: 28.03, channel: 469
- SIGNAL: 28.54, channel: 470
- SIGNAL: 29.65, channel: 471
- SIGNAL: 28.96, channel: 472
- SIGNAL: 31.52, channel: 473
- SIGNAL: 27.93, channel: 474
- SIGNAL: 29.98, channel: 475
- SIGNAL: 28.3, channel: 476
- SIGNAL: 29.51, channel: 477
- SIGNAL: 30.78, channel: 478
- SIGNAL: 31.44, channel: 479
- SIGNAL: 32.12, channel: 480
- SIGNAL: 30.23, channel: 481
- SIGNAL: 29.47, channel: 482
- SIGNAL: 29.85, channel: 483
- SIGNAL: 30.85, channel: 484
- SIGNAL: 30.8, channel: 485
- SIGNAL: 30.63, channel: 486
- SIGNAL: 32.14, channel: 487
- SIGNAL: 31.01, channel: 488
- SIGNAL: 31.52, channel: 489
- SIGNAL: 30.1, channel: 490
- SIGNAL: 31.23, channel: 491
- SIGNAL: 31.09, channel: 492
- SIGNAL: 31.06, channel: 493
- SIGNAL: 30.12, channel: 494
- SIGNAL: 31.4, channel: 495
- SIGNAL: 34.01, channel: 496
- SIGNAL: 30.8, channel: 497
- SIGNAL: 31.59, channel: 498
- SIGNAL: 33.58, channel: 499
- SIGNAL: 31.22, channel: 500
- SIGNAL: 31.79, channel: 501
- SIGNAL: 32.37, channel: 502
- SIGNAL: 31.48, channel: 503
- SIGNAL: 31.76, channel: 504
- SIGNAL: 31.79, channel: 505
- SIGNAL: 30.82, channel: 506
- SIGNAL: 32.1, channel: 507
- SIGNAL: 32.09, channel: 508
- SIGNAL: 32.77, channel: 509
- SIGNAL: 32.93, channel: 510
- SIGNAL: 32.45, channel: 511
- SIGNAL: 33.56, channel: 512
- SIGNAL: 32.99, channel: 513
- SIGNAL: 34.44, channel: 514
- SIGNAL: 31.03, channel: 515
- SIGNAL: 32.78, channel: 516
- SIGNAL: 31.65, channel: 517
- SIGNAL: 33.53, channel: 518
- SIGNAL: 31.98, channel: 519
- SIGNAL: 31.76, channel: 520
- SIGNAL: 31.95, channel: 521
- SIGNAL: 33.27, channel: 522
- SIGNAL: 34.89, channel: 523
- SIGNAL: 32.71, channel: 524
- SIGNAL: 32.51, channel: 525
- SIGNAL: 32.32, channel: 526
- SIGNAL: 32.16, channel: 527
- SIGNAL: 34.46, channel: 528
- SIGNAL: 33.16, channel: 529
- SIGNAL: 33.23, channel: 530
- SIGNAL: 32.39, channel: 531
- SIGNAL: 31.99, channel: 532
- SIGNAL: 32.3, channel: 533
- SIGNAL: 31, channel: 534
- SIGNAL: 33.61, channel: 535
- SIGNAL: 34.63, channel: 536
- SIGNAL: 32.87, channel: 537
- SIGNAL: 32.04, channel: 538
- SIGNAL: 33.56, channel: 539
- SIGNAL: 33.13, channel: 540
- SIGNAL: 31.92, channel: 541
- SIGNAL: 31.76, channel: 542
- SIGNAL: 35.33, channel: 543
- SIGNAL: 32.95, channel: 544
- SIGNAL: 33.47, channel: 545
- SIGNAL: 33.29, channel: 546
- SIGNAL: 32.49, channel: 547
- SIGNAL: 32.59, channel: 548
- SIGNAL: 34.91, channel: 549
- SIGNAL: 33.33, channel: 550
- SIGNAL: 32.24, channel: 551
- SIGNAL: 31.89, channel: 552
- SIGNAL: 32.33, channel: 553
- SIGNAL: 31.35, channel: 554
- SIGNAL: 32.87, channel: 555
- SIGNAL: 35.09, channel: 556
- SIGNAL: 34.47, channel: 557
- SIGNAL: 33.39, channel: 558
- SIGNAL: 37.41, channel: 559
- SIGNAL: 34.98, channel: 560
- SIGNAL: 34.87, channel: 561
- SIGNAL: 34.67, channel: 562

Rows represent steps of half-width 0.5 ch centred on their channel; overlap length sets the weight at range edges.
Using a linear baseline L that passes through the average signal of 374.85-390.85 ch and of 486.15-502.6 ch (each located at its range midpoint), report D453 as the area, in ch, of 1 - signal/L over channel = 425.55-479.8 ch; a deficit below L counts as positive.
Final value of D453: 1.9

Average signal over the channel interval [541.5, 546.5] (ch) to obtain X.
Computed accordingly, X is 33.4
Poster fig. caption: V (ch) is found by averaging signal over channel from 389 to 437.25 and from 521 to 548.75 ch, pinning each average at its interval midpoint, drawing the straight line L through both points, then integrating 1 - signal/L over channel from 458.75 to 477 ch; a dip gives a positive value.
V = 1.6 ch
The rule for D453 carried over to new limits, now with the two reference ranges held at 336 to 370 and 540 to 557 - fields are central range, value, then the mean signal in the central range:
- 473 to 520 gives -1.7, 31.5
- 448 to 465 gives -0.5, 29.1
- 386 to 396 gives -2.5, 31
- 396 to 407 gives -2.5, 31.2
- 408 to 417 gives -1.7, 30.8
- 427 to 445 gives -2.1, 30.3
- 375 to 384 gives -1.6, 28.5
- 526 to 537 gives -0.2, 32.9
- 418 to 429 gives -1.6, 30.4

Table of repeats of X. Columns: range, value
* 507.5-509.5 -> 32.4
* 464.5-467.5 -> 28.4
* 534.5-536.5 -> 34.1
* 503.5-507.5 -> 31.6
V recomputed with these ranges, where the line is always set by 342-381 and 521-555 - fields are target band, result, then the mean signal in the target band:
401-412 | -2.1 ch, 30.5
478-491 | -0.4 ch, 30.9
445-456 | -0.7 ch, 29.7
